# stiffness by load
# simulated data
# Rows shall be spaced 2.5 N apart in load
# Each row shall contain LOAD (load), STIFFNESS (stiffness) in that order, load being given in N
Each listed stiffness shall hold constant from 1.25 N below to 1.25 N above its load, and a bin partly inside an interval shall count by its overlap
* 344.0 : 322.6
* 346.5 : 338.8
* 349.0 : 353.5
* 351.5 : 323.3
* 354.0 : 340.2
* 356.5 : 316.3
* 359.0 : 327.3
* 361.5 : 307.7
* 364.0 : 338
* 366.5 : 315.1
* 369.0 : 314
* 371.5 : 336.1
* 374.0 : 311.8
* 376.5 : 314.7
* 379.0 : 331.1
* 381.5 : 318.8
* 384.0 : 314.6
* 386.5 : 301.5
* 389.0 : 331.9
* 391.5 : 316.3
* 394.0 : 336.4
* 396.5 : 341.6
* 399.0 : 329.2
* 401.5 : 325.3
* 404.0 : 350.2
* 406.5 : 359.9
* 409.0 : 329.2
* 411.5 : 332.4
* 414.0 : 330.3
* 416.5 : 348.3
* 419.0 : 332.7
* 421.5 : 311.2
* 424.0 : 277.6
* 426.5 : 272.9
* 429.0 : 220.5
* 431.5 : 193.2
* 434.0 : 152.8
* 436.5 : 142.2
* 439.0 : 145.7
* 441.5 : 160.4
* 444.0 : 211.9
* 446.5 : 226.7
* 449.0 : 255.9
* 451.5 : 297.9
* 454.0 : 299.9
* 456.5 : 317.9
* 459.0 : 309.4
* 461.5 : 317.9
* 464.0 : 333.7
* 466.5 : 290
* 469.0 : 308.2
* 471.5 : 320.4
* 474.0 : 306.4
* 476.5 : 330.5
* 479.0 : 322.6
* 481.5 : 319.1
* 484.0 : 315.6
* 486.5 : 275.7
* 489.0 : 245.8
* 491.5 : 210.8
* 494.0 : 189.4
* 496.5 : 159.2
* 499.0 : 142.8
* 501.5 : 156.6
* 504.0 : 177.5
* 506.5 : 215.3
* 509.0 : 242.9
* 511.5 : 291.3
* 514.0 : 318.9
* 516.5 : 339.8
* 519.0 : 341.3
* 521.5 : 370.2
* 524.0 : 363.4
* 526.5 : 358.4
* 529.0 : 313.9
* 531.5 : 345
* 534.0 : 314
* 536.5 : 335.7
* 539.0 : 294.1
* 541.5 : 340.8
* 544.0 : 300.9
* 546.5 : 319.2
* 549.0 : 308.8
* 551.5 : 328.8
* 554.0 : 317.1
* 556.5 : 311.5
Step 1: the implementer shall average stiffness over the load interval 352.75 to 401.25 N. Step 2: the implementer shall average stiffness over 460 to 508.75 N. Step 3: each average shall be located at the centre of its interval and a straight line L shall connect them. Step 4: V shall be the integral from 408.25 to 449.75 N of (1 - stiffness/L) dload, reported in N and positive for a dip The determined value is 6.4 N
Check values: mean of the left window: 323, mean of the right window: 260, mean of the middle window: 249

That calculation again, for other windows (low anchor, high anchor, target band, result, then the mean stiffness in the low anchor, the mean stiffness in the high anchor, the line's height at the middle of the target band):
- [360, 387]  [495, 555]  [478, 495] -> 1.68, 319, 291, 298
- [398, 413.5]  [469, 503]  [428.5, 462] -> 7.22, 337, 255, 297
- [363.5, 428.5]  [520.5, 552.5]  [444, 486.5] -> 3.29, 323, 330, 326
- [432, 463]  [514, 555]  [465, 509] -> 3.70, 236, 330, 279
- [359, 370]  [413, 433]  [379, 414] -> -3.52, 320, 284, 300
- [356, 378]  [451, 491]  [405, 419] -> -1.15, 320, 305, 314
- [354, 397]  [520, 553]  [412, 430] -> 1.27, 322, 330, 324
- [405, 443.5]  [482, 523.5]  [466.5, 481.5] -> -3.51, 260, 253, 256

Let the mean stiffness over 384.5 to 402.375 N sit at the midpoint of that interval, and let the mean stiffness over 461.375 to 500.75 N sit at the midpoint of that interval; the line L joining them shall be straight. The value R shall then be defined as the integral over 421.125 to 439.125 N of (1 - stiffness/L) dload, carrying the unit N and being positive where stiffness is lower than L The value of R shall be 5.3 N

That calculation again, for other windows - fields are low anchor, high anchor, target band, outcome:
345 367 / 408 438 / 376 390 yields -0.6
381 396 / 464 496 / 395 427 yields -1.6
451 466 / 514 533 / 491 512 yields 8.8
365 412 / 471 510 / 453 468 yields -2.4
